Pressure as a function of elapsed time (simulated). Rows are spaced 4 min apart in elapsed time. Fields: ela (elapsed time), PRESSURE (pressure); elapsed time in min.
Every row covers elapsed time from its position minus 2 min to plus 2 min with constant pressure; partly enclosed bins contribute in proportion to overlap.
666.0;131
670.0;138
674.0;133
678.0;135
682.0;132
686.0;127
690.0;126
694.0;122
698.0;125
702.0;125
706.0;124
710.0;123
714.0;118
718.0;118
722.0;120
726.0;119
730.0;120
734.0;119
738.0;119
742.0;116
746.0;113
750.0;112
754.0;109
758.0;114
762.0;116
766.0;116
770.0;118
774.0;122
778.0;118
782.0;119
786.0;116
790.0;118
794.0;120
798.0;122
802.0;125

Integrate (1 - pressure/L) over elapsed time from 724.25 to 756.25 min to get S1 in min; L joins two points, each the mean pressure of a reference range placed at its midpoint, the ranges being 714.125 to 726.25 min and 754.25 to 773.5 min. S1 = 0.4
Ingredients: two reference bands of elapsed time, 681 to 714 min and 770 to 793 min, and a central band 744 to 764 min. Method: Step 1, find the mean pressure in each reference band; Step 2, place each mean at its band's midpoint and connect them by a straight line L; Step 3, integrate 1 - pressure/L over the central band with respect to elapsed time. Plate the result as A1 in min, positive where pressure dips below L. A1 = 1.3 min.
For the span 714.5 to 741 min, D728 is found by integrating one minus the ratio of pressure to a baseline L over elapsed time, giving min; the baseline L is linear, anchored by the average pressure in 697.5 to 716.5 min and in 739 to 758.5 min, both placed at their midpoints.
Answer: -0.2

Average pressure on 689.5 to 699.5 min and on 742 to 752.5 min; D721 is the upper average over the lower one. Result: 0.9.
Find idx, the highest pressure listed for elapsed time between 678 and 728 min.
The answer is 135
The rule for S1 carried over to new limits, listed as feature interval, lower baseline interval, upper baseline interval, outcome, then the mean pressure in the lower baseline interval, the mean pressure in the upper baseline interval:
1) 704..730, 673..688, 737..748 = 0.4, 132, 116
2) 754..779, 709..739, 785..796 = 0.4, 119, 118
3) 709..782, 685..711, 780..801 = 2.8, 125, 119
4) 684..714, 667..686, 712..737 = 0.6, 134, 119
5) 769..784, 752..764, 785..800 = -0.4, 113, 119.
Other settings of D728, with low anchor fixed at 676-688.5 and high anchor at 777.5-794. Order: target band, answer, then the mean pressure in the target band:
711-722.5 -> 0.71 min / 119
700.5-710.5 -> 0.32 min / 124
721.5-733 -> 0.54 min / 120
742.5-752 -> 0.76 min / 113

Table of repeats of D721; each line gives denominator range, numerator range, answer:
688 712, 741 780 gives 0.93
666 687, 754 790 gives 0.88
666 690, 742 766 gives 0.86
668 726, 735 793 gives 0.92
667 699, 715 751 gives 0.90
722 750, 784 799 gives 1.01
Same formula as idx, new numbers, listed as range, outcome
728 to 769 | 120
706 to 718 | 124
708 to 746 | 123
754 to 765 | 116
